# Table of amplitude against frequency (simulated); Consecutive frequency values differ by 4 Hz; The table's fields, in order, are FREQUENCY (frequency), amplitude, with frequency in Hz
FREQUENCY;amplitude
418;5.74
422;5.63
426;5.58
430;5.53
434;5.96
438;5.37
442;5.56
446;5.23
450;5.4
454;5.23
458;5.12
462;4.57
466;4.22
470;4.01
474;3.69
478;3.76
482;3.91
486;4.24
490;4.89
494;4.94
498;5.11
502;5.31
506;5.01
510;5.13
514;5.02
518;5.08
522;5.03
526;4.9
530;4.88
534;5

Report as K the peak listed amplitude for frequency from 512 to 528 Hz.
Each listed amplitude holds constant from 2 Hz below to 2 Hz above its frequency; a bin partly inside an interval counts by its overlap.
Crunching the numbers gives 5.08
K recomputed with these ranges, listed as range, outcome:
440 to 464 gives 5.56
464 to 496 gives 4.94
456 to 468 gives 5.12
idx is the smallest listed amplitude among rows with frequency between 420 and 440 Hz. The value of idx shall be 5.37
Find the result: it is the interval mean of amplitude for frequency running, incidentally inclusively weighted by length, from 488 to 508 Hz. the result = 5.05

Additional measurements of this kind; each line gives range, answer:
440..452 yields 5.4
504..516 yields 5.05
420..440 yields 5.61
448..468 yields 4.91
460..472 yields 4.27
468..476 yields 3.85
